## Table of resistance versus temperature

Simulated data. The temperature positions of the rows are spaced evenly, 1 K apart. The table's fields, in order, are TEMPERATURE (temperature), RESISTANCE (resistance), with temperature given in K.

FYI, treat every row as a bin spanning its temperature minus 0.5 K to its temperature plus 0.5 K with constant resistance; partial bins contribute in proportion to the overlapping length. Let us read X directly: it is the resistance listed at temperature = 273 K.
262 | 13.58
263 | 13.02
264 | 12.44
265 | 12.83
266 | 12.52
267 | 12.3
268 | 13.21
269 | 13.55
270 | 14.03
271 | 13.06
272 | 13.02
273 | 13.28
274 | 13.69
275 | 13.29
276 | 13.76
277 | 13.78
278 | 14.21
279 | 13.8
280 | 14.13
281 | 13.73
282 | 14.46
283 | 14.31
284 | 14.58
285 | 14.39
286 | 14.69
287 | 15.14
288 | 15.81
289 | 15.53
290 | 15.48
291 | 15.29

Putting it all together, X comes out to 13.28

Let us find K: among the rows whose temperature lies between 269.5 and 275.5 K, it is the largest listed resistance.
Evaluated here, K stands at 14.03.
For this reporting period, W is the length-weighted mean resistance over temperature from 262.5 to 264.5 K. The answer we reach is 12.7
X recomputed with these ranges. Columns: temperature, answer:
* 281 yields 13.73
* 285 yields 14.39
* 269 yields 13.55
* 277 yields 13.78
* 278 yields 14.21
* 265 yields 12.83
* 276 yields 13.76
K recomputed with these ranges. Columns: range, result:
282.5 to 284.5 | 14.58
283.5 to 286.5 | 14.69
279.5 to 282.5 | 14.46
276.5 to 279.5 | 14.21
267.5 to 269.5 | 13.55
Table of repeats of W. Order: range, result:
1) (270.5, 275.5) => 13.3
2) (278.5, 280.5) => 14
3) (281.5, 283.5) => 14.4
